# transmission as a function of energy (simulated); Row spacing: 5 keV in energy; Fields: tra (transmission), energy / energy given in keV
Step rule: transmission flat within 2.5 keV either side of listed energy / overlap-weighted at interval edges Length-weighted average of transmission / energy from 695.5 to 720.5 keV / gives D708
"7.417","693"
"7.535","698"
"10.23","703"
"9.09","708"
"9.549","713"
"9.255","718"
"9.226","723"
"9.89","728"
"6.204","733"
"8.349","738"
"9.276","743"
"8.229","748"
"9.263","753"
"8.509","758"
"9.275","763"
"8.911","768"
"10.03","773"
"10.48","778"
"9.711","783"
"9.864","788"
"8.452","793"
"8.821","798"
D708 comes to 9.13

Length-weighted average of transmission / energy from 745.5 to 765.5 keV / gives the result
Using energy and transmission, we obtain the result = 8.82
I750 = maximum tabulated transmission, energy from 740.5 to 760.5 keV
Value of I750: 9.276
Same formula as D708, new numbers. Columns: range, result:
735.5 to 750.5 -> 8.62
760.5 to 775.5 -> 9.41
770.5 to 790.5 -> 10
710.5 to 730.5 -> 9.48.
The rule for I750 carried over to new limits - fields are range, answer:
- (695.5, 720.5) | 10.23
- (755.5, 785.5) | 10.48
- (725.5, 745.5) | 9.89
